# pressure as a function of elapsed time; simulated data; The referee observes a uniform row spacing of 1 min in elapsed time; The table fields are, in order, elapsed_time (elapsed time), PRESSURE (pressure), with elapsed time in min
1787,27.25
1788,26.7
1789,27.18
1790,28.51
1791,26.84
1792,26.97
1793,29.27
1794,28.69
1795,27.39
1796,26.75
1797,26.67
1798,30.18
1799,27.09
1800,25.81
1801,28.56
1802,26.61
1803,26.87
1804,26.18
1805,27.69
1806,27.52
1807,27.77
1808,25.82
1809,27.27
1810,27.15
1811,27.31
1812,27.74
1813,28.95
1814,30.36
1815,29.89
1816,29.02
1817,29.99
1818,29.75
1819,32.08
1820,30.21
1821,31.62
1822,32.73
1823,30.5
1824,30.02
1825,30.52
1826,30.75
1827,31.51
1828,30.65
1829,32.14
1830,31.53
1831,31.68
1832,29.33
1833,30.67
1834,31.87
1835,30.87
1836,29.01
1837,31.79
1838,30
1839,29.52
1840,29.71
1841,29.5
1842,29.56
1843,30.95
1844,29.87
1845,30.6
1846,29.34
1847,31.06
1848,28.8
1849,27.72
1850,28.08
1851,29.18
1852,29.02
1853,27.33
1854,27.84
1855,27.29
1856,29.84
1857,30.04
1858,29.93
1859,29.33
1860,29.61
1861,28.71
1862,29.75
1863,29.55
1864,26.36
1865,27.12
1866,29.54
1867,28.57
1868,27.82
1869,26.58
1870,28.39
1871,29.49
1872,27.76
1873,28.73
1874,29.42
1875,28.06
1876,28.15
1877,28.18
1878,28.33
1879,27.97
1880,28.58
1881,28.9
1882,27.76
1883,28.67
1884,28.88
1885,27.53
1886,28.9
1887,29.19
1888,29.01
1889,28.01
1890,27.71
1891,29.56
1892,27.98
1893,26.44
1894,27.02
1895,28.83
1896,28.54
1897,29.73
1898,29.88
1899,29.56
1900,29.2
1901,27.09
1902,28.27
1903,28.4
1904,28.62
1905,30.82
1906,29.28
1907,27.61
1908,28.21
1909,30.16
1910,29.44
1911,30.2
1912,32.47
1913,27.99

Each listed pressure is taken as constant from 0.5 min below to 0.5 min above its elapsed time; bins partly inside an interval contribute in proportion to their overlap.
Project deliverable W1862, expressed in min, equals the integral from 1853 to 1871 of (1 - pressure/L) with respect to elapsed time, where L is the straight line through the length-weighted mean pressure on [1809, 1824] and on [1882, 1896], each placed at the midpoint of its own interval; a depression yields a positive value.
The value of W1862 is 0.1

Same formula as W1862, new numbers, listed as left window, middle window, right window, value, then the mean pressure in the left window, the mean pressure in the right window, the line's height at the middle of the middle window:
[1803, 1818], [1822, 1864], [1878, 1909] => -2.40 min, 28.1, 28.6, 28.3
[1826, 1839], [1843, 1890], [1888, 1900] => 1.41 min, 30.9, 28.5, 29.6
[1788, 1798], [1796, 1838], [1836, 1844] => -0.62 min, 27.7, 30.1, 28.9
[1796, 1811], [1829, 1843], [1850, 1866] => -1.17 min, 27.2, 28.7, 28.1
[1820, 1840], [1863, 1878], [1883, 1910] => 0.66 min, 30.8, 28.6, 29.5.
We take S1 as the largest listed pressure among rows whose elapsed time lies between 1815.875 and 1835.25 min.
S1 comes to 32.73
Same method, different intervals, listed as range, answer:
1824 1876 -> 32.14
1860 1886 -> 29.75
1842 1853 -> 31.06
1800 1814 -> 30.36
